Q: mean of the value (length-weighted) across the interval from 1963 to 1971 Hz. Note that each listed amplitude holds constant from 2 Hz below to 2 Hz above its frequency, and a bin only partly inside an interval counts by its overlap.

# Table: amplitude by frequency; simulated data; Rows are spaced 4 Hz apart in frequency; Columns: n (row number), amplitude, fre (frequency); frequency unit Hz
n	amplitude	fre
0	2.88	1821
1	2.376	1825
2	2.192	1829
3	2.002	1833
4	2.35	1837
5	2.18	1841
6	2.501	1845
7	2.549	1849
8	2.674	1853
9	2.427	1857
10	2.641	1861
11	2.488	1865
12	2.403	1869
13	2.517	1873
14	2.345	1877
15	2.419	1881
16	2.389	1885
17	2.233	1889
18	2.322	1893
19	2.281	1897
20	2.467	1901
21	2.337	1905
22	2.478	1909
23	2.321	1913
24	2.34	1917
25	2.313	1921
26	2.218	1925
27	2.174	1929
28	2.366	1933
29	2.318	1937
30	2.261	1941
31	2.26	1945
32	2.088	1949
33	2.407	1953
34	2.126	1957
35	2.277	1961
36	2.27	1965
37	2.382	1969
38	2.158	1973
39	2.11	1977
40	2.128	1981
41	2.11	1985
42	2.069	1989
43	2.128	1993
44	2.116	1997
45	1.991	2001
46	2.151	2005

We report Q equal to 2.33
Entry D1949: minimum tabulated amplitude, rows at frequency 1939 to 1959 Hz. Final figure 2.088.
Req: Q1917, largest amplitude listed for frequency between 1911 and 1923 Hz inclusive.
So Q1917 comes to 2.34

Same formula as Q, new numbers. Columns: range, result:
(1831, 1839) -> 2.18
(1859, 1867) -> 2.56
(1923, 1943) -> 2.27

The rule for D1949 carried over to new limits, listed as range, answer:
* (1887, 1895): 2.233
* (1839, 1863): 2.18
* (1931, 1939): 2.318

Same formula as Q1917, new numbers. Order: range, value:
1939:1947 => 2.261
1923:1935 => 2.366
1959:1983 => 2.382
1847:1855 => 2.674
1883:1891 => 2.389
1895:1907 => 2.467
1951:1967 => 2.407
